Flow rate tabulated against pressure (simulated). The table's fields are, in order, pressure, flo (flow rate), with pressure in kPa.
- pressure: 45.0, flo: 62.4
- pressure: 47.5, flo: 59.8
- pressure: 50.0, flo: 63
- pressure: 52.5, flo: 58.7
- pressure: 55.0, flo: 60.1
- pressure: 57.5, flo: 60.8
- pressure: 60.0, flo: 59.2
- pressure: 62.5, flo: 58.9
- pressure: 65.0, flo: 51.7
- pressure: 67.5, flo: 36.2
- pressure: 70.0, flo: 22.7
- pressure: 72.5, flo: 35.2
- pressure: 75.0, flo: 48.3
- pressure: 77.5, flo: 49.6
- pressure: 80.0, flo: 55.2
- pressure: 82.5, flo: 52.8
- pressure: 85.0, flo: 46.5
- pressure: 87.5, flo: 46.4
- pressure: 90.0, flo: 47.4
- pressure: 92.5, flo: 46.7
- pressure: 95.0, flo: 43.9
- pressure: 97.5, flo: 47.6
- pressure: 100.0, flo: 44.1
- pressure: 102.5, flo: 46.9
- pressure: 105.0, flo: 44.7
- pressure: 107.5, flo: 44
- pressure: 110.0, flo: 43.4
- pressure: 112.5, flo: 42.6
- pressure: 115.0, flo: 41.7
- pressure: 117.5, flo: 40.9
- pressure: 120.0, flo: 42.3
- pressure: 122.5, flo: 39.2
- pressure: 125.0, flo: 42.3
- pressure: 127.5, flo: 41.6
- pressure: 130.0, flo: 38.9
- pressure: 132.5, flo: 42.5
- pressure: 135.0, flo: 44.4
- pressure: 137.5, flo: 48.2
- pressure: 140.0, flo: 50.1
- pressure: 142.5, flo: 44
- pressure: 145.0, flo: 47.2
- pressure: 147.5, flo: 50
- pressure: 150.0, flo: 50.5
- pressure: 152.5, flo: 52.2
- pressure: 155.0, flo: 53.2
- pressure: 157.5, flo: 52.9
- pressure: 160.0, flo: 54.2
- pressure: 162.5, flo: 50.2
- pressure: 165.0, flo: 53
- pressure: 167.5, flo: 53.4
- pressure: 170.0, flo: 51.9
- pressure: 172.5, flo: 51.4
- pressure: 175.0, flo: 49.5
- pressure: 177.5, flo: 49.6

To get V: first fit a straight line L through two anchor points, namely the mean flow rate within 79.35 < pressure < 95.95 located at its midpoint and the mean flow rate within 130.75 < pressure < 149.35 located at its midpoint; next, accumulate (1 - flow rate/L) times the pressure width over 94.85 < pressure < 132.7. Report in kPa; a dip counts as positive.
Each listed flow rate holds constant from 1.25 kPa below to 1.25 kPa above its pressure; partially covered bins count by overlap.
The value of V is 3.6 kPa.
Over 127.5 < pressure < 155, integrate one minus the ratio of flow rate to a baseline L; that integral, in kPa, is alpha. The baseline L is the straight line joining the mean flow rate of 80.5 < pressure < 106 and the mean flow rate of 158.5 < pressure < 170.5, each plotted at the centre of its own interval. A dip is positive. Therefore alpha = 2.1 kPa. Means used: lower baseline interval 47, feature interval 46.9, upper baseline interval 52.6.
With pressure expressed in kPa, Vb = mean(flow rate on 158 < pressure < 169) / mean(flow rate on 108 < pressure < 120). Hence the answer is 1.2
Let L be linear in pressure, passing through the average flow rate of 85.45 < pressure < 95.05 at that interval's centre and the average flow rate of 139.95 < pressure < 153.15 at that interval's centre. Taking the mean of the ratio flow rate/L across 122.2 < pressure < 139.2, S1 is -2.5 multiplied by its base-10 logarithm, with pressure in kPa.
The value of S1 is 0.13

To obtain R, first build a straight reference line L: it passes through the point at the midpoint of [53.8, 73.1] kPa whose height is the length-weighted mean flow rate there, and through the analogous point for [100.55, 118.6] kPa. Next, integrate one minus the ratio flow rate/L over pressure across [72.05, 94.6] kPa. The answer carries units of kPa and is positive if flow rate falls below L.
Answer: -0.7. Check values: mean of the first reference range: 48.5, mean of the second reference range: 43.5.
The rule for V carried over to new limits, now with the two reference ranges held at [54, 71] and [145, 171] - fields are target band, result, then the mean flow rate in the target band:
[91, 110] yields 2.1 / 45.3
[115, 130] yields 3.0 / 41.1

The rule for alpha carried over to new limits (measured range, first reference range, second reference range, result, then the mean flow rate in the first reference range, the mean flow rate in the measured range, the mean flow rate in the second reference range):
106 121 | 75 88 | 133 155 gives 2.0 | 50.1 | 42.5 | 48.4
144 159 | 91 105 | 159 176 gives -0.2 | 45.8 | 51.1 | 51.9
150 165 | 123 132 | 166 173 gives -1.0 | 40.9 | 52.4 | 52.4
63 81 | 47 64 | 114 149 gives 4.2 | 60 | 43.2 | 43.9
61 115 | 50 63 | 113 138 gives 6.3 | 59.9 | 45.4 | 42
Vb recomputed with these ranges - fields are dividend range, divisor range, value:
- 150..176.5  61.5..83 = 1.15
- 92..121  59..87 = 0.94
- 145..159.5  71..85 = 1.08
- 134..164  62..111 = 1.10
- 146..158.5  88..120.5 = 1.16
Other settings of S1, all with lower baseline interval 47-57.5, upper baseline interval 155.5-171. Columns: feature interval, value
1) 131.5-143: 0.183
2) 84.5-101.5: 0.243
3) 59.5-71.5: 0.313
